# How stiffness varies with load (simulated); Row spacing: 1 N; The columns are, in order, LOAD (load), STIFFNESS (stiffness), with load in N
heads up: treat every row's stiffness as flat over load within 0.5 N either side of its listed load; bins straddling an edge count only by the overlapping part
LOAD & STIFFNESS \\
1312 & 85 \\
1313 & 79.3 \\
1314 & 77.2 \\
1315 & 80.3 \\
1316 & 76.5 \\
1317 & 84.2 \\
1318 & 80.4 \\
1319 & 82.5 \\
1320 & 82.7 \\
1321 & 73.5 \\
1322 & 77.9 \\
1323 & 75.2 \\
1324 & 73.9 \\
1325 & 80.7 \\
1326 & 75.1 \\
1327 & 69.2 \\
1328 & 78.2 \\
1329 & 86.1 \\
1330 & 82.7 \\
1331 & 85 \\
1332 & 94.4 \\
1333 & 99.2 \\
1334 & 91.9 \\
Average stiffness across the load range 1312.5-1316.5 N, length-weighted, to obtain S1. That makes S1 78.3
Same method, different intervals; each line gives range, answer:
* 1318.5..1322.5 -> 79.2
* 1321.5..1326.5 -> 76.6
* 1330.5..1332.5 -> 89.7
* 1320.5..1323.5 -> 75.5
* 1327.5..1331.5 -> 83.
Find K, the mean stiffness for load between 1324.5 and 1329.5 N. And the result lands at 77.9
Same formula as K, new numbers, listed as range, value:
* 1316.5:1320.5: 82.5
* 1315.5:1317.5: 80.3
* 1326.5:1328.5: 73.7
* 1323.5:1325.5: 77.3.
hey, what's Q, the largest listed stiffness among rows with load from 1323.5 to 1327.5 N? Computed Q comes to 80.7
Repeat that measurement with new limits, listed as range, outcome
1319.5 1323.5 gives 82.7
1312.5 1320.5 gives 84.2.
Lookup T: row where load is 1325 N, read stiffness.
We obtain 80.7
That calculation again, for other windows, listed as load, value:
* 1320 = 82.7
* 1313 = 79.3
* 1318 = 80.4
